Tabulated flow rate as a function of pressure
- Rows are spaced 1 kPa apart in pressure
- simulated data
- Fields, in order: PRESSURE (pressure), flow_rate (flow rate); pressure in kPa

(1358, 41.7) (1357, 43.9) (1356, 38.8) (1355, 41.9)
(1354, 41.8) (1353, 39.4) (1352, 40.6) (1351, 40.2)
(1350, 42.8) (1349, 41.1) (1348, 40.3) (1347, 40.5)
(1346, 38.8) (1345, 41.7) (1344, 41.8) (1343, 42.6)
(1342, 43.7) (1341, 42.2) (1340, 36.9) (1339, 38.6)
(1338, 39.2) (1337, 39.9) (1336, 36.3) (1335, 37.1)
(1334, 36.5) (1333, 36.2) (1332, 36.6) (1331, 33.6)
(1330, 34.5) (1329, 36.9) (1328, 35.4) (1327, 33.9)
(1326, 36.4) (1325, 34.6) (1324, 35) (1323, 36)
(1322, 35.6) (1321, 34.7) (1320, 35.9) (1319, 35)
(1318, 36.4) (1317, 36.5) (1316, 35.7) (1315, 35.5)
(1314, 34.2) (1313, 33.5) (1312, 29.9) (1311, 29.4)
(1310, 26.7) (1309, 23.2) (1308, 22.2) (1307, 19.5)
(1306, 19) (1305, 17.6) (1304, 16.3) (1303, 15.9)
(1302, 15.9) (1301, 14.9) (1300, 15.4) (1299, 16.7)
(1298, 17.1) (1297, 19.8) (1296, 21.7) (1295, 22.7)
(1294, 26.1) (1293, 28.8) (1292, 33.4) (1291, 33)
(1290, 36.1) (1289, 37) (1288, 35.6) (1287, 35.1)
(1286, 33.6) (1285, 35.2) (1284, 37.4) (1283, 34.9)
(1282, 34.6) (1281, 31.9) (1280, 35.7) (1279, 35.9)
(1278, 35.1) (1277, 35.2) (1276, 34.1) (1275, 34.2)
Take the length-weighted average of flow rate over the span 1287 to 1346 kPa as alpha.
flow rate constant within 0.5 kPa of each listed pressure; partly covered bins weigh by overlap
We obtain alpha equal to 31.3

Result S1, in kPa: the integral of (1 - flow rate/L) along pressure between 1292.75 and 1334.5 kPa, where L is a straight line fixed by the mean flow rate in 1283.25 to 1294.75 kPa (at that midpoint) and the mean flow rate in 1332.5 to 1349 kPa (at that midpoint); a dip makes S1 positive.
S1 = 9.3 kPa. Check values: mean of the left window 33.5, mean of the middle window 28.5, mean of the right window 39.6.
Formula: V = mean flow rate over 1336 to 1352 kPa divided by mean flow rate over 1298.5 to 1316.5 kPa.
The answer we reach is 1.73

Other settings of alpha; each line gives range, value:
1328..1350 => 38.8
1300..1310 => 18.6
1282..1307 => 25.9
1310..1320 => 33.7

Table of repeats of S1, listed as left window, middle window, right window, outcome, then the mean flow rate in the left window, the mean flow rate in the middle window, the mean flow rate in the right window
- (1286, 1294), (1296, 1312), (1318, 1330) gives 6.8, 33.6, 19.7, 35.4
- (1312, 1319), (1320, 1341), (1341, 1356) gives 0.8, 34.9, 36.3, 41.2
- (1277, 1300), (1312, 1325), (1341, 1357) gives 0.3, 30.6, 35.1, 41.2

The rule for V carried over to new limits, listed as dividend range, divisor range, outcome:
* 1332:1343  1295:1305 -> 2.23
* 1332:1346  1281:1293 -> 1.13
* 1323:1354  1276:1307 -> 1.40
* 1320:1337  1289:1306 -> 1.60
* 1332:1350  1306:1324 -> 1.26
